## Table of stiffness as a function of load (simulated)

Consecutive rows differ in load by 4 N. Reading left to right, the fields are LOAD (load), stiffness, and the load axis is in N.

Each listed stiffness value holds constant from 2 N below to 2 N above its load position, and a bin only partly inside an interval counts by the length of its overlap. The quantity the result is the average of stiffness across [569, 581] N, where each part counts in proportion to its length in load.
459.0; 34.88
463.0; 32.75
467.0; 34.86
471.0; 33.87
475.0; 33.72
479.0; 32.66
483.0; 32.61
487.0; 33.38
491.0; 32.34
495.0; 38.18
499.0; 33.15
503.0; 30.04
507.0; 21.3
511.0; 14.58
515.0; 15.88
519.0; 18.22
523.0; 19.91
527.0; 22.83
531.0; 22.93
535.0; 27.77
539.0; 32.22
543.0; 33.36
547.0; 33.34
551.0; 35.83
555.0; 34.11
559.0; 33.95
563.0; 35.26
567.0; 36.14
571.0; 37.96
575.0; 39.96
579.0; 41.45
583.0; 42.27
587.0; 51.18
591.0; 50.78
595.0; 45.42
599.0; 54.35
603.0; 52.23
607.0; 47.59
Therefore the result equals 39.8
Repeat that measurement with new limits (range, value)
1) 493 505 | 33.8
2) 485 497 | 34.6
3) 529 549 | 29.9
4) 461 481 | 33.6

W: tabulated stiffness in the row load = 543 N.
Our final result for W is 33.36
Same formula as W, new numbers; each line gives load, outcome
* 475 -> 33.72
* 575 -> 39.96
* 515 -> 15.88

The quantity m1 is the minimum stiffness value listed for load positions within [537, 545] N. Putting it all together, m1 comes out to 32.22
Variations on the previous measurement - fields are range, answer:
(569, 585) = 37.96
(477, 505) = 30.04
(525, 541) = 22.83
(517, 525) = 18.22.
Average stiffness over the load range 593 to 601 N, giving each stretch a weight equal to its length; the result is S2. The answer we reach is 49.9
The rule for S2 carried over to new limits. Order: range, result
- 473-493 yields 32.9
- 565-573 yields 37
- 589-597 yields 48.1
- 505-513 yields 17.9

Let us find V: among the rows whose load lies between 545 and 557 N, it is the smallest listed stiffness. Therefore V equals 33.34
